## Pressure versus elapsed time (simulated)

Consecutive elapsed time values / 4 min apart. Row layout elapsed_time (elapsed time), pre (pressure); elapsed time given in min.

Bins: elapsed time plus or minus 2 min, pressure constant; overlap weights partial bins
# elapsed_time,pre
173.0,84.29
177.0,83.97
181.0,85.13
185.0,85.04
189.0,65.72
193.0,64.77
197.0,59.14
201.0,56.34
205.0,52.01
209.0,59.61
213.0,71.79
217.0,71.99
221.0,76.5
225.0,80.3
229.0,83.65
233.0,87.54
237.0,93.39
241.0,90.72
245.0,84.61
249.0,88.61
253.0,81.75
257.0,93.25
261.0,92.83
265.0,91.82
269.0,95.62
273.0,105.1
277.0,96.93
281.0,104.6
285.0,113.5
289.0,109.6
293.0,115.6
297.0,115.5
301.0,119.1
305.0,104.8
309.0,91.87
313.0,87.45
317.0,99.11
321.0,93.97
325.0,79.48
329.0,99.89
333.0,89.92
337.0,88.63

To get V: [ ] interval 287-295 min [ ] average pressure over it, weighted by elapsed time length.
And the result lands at 113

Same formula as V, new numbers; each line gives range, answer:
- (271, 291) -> 106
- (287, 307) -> 113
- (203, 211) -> 55.8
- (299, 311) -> 105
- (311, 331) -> 92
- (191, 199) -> 62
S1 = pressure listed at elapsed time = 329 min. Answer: 99.89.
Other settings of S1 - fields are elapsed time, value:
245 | 84.61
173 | 84.29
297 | 115.5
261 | 92.83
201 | 56.34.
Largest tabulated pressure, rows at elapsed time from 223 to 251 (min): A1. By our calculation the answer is 93.39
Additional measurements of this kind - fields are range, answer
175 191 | 85.13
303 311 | 104.8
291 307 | 119.1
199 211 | 59.61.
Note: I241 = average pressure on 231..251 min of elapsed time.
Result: 89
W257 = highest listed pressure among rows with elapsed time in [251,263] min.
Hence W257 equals 93.25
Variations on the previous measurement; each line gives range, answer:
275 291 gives 113.5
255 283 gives 105.1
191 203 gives 64.77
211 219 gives 71.99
